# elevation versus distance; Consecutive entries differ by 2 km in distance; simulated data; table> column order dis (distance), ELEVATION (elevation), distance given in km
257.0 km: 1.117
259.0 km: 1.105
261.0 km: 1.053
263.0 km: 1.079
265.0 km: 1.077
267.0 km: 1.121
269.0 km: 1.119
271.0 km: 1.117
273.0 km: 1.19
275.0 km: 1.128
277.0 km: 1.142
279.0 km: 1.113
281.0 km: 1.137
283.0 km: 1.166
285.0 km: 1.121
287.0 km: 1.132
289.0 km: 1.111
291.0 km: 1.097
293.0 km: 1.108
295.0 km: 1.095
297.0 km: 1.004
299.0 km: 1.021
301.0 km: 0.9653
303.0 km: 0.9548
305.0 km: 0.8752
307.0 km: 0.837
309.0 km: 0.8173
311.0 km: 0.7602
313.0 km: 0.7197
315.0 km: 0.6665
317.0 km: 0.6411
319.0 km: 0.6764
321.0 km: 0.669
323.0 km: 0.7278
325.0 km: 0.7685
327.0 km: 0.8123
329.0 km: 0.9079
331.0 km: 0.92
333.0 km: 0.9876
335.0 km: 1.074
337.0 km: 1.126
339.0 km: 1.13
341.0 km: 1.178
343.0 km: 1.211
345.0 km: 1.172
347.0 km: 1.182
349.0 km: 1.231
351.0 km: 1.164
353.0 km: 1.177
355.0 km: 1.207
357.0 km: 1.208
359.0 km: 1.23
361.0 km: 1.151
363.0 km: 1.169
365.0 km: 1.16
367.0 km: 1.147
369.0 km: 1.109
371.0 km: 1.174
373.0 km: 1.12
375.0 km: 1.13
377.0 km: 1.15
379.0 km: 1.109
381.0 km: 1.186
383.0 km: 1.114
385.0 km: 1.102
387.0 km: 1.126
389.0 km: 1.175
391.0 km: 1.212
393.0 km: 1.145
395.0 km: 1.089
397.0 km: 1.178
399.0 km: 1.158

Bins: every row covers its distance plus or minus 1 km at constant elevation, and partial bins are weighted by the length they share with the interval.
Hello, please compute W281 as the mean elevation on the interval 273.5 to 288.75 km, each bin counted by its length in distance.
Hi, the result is 1.13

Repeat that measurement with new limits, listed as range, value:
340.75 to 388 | 1.16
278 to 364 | 1.01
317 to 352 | 0.986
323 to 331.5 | 0.834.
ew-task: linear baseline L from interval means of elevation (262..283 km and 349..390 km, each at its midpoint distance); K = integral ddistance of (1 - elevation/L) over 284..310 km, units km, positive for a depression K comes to 2.8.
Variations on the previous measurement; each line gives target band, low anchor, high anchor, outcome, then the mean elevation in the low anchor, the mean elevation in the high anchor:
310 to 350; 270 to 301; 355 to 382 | 7.3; 1.11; 1.16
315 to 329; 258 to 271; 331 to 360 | 5.1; 1.09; 1.15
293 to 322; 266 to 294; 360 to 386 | 7.3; 1.13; 1.14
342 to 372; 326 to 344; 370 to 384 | -2.4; 1.04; 1.14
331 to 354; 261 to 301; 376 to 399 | -0.2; 1.1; 1.14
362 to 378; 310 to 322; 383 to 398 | -2.0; 0.689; 1.14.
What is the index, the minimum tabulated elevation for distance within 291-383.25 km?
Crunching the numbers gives 0.6411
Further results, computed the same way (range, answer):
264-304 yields 0.9548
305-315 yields 0.6665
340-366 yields 1.151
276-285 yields 1.113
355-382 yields 1.109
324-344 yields 0.7685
